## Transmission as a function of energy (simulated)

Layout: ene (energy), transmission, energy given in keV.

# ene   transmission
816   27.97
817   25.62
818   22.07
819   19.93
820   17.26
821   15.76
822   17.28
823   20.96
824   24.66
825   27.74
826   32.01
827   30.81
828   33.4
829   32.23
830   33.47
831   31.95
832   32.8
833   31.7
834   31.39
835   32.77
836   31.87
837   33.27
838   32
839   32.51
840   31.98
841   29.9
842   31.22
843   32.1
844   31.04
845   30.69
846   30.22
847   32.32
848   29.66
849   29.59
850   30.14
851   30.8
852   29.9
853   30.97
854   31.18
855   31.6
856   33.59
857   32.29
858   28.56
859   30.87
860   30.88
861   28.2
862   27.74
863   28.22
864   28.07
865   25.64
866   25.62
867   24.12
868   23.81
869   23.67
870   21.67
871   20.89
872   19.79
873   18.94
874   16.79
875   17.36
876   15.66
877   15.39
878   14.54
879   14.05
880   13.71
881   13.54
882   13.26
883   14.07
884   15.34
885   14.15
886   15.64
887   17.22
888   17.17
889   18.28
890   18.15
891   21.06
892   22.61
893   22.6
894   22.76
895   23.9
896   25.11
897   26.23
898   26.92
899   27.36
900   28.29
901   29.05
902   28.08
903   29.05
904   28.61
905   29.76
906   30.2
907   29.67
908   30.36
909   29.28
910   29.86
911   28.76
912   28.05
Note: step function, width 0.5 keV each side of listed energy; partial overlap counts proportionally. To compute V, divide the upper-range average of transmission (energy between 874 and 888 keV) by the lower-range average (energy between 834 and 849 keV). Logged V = 0.48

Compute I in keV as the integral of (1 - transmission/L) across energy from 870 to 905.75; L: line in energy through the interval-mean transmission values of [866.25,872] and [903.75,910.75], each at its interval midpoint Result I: 7.9 keV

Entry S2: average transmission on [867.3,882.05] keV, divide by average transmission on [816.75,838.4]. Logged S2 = 0.64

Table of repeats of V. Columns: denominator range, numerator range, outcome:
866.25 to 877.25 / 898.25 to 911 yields 1.45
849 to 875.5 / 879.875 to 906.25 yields 0.82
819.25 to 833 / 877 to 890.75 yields 0.57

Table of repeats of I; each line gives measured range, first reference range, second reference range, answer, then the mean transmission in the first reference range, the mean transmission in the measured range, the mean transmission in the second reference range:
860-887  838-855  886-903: 7.2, 30.9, 19.8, 23.4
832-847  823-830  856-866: -1.1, 29.7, 31.7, 29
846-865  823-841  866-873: -3.4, 31.2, 30.1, 22.3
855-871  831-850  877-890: -3.1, 31.5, 27.4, 15.2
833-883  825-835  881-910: 4.0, 32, 26.3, 23.3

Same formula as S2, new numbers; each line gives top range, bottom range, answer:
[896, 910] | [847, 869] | 0.98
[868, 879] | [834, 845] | 0.58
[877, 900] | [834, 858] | 0.61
